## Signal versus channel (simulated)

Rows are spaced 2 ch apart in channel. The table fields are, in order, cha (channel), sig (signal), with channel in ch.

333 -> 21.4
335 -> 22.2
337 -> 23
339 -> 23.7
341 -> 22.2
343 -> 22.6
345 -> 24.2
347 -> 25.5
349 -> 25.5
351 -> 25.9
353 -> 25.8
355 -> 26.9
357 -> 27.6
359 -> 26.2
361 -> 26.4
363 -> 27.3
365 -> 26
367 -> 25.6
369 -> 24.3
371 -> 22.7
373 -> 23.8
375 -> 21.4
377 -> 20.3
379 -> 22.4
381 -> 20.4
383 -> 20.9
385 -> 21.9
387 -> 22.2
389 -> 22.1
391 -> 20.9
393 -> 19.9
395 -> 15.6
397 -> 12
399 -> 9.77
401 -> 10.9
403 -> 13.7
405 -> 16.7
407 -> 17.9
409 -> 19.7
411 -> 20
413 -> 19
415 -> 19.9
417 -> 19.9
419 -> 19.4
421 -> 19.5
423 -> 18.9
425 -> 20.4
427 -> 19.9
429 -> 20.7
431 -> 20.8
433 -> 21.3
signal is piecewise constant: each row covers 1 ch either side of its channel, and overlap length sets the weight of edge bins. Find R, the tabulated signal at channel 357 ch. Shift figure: 27.6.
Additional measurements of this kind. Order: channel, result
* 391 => 20.9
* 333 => 21.4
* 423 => 18.9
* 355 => 26.9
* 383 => 20.9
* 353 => 25.8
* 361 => 26.4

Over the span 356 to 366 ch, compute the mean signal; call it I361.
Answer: 26.7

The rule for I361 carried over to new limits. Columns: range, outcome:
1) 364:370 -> 25.3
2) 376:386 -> 21.2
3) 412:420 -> 19.5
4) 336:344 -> 22.9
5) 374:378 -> 20.9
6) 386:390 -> 22.1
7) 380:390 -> 21.5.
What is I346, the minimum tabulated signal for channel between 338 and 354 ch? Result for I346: 22.2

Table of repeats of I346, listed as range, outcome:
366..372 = 22.7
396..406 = 9.77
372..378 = 20.3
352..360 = 25.8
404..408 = 16.7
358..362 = 26.2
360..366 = 26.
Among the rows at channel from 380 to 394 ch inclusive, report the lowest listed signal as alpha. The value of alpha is 19.9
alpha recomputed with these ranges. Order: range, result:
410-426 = 18.9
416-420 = 19.4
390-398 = 12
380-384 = 20.4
